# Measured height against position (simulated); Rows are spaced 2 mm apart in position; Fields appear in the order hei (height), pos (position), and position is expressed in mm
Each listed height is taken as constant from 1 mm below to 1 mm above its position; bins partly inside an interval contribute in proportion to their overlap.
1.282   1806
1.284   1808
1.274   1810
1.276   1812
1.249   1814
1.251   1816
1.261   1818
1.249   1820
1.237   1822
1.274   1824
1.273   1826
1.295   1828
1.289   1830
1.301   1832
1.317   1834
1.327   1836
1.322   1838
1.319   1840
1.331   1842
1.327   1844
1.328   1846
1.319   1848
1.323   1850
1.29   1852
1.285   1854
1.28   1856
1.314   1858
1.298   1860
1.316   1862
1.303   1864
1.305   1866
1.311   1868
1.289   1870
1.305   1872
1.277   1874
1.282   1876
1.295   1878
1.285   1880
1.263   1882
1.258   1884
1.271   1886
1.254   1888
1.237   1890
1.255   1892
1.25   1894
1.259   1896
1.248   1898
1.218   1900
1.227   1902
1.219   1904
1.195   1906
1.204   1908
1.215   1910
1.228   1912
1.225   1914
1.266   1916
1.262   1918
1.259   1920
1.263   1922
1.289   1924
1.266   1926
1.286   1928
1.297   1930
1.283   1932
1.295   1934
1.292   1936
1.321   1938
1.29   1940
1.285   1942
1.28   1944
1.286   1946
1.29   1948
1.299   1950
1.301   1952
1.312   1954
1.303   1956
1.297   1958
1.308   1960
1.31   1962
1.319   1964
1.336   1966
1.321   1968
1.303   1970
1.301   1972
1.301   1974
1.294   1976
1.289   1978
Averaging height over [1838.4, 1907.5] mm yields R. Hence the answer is 1.28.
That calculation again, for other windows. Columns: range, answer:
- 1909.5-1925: 1.25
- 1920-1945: 1.29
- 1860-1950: 1.27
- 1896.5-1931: 1.25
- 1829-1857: 1.31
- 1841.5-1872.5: 1.31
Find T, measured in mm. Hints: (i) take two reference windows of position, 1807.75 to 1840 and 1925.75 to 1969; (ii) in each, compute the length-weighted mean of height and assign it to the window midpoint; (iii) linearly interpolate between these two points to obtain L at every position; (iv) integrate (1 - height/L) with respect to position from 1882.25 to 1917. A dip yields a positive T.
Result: 1.5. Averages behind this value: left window 1.28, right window 1.3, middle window 1.24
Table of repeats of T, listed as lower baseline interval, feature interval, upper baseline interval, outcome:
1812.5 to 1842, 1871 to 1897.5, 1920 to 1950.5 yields 0.4 mm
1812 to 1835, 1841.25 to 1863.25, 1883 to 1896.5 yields -0.8 mm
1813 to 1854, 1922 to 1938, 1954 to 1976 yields 0.2 mm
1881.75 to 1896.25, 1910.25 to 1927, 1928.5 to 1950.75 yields 0.3 mm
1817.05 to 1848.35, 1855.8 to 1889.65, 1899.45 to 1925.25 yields -0.6 mm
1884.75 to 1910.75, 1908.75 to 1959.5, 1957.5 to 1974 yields -0.1 mm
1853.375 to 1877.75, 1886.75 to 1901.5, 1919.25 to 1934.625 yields 0.5 mm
